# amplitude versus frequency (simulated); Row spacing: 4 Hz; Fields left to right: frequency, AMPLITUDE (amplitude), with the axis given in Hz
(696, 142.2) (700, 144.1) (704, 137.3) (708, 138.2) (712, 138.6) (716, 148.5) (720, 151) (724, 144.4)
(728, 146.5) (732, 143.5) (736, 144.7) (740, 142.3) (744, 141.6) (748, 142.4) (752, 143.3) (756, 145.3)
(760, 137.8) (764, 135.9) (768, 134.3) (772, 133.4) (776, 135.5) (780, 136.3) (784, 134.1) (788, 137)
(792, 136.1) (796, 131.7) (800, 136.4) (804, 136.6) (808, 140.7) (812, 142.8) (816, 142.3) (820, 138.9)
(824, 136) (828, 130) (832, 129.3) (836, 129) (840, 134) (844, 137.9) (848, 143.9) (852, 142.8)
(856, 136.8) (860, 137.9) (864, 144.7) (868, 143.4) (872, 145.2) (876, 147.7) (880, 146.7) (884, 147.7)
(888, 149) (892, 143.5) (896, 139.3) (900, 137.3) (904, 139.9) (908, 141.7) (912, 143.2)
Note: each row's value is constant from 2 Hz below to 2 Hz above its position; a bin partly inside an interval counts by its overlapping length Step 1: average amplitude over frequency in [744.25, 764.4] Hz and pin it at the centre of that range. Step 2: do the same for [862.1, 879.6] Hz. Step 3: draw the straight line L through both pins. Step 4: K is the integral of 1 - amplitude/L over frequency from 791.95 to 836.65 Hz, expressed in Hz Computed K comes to 2.32 Hz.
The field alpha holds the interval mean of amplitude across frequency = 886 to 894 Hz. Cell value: 146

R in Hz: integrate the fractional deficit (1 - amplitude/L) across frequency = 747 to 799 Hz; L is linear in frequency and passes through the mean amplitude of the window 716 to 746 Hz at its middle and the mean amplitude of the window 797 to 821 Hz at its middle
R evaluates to 1.81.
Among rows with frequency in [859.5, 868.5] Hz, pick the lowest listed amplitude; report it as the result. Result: 137.9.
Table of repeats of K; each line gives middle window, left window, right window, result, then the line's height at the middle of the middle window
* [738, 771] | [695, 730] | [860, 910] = 0.8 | 143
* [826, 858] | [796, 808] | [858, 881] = 1.3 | 141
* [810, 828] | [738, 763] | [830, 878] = 0.2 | 140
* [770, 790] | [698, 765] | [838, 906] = 1.0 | 143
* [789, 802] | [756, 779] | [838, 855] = 0.2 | 137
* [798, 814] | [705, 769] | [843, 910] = 0.4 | 143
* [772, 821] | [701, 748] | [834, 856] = 0.9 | 140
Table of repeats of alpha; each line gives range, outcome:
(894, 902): 138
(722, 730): 145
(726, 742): 144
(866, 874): 144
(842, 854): 142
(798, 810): 138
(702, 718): 141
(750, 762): 142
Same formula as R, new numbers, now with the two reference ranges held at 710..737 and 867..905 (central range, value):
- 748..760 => 0.18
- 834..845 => 0.85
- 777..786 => 0.60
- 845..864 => 0.48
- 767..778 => 0.80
